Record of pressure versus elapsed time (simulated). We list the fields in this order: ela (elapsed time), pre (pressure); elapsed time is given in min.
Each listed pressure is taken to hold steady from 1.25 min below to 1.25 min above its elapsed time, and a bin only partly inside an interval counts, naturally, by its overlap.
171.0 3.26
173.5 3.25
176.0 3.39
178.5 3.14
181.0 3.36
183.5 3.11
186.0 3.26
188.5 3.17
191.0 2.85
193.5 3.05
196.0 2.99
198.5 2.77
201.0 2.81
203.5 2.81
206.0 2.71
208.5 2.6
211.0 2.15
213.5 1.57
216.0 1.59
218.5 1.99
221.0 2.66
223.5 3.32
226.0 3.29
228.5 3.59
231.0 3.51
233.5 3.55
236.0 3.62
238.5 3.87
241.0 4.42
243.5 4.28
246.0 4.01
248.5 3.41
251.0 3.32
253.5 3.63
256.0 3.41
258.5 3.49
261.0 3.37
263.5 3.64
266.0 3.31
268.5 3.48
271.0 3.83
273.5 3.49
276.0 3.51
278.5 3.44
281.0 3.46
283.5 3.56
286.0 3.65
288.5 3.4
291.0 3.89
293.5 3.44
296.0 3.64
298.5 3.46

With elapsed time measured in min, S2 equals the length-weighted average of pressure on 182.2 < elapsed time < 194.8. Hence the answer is 3.09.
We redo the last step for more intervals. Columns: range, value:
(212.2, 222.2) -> 1.95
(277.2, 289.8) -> 3.5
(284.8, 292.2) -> 3.64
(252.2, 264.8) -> 3.51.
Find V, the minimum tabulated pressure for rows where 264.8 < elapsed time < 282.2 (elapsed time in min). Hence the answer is 3.31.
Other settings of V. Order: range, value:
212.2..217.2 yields 1.57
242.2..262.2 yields 3.32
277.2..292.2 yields 3.4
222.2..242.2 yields 3.29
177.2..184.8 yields 3.11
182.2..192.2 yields 2.85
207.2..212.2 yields 2.15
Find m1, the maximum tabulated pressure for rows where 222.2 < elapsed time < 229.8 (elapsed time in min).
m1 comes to 3.59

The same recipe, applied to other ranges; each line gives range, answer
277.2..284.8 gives 3.56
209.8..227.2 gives 3.32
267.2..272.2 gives 3.83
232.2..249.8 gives 4.42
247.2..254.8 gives 3.63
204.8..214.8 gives 2.71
